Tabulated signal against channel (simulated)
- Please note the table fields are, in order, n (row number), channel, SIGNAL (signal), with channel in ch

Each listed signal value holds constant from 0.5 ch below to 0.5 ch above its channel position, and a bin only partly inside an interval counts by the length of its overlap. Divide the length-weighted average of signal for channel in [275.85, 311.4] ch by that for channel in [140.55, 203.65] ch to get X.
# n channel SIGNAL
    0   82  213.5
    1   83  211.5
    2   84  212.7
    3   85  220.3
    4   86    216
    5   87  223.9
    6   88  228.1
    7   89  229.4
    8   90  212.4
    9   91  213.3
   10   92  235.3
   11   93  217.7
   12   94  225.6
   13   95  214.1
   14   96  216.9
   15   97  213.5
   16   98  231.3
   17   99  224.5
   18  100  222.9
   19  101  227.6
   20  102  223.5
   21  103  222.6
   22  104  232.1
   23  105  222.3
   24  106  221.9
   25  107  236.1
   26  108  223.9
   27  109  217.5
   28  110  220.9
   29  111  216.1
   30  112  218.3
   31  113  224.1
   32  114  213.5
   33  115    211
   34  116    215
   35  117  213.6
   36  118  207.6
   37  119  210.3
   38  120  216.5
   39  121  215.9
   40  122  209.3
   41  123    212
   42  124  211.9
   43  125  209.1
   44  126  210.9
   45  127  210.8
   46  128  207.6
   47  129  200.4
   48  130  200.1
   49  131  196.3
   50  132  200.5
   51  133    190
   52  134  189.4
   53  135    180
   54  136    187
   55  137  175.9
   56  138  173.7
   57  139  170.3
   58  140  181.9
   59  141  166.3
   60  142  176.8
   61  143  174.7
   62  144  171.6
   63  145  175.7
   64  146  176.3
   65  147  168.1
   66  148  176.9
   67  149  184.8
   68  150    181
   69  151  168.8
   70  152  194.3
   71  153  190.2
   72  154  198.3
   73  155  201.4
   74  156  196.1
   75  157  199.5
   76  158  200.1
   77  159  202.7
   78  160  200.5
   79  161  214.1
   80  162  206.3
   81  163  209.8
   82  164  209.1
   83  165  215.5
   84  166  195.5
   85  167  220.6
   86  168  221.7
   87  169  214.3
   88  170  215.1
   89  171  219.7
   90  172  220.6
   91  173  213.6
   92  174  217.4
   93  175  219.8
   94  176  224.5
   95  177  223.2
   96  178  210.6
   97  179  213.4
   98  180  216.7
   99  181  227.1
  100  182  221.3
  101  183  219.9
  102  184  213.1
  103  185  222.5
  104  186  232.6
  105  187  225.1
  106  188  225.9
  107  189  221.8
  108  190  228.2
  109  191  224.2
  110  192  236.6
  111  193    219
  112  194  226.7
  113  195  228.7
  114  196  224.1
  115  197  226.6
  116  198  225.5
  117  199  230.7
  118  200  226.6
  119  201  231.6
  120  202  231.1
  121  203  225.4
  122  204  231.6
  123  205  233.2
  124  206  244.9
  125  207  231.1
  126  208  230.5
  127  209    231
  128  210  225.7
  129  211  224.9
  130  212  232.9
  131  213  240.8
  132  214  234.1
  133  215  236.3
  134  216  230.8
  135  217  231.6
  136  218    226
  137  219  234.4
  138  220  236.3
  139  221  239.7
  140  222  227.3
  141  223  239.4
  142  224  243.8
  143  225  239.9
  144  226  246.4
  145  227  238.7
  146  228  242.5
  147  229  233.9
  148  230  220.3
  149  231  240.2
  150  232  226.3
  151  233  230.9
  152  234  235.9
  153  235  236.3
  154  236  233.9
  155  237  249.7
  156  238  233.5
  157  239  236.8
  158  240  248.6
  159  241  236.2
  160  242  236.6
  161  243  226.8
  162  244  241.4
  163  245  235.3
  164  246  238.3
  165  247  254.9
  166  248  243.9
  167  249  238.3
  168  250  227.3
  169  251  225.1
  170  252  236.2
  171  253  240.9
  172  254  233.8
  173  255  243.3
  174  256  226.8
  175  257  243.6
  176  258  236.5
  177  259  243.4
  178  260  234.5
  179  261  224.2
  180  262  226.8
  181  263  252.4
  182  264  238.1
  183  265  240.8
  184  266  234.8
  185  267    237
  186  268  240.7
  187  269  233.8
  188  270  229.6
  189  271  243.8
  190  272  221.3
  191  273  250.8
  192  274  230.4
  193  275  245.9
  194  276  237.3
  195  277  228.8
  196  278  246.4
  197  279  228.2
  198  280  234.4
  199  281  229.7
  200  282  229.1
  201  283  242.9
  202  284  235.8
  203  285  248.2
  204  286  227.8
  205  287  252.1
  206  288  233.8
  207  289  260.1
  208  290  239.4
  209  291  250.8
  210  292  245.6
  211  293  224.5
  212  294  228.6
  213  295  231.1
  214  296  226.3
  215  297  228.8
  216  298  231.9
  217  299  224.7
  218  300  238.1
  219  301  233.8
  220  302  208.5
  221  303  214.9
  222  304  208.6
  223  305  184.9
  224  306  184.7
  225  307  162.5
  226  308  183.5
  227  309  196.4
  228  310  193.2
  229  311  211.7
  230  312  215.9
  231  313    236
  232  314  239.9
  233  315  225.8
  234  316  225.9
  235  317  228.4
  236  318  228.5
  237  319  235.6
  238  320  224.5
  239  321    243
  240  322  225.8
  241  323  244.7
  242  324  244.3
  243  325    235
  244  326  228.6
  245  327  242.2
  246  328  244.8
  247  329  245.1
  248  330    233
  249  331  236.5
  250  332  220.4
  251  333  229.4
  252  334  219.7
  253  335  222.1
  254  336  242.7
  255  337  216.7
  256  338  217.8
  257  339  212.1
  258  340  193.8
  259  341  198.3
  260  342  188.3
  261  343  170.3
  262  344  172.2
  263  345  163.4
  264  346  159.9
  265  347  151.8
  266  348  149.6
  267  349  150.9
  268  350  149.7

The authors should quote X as 1.07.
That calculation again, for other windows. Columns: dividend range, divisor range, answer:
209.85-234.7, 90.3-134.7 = 1.09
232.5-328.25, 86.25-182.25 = 1.12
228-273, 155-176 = 1.12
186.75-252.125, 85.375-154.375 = 1.14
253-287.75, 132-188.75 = 1.18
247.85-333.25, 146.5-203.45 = 1.08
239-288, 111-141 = 1.17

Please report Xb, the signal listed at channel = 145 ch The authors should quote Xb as 175.7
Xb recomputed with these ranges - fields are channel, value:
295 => 231.1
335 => 222.1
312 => 215.9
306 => 184.7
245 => 235.3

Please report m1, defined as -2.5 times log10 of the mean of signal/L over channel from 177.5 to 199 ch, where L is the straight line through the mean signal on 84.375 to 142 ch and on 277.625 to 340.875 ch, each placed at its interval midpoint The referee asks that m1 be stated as -0.03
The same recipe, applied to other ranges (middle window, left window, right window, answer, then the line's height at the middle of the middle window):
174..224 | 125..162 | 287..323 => -0.14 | 201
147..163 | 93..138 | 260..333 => 0.12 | 216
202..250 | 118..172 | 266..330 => -0.10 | 214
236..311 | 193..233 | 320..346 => -0.03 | 225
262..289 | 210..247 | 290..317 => -0.06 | 225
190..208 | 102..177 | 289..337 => -0.09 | 211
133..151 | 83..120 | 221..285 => 0.26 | 225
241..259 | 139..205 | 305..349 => -0.13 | 210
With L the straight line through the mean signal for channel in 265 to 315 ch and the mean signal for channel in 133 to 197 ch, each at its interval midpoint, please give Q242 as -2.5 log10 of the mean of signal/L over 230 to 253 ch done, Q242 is -0.09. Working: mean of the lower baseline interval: 204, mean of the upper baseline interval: 228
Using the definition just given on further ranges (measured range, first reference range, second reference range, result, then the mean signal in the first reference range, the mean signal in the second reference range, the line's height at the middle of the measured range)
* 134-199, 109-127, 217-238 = 0.10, 214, 236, 224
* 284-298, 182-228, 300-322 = -0.10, 231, 214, 218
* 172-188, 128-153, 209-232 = -0.06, 182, 235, 208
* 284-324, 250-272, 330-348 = -0.04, 236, 200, 216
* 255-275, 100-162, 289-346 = -0.11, 201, 220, 214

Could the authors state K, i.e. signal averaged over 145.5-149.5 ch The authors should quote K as 177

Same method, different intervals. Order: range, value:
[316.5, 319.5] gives 231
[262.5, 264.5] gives 245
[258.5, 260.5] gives 239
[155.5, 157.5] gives 198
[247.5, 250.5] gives 236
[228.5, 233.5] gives 230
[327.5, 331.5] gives 240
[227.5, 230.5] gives 232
